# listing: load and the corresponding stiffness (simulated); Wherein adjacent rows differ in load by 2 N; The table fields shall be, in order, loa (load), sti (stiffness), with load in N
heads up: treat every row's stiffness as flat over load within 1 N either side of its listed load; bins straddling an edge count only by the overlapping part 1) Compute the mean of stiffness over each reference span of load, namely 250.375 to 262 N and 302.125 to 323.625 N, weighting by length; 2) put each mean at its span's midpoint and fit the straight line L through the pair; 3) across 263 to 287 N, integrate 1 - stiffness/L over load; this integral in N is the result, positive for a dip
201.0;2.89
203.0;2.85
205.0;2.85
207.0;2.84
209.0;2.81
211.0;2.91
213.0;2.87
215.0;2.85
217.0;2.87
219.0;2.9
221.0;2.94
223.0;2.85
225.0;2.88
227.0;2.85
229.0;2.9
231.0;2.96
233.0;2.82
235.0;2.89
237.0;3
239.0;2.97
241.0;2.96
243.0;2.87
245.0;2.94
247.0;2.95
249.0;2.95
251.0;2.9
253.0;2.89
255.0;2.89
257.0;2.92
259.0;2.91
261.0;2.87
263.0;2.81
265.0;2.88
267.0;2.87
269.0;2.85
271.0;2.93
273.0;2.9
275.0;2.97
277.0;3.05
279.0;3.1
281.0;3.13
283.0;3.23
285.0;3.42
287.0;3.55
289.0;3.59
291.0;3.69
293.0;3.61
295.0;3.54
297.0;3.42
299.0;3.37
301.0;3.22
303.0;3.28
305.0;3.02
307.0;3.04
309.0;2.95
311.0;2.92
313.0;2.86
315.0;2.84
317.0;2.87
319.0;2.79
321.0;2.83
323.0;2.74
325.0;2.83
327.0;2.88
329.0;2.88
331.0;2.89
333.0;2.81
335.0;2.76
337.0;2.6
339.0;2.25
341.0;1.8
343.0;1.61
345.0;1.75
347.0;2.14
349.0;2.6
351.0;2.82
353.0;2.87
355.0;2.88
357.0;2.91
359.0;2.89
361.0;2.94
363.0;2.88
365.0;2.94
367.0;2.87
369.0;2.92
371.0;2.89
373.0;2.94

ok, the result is -1.1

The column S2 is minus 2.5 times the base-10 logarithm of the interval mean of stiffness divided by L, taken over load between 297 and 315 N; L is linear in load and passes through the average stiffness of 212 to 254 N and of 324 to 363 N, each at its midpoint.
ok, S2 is -0.15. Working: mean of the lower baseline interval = 2.91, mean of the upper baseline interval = 2.59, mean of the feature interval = 3.09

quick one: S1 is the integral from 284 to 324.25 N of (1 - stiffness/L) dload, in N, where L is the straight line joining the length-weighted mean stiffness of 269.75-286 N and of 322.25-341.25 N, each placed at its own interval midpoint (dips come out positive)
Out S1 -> -3.93 N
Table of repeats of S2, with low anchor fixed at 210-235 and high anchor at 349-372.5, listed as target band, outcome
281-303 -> -0.19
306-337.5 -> 0.01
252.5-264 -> 0.00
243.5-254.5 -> -0.01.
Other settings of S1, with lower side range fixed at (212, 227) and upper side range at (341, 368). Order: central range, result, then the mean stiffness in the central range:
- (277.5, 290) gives -2.7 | 3.33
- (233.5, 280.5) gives -2.1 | 2.93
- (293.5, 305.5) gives -2.8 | 3.33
